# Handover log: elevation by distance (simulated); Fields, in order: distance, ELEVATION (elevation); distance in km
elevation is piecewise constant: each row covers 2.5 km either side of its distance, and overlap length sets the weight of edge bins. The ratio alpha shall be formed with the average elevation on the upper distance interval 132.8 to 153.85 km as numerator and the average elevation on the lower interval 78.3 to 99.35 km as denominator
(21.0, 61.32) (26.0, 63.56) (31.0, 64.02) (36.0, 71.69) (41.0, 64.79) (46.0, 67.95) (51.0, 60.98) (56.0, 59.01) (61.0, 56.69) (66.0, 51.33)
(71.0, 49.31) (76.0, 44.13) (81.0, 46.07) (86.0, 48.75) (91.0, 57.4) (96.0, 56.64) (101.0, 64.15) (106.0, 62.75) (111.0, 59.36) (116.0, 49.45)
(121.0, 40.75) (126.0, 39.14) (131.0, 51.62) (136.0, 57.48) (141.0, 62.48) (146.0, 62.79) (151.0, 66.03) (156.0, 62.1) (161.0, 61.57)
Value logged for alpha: 1.18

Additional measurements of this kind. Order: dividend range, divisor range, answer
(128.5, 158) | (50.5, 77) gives 1.13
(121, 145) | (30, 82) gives 0.90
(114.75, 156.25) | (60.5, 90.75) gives 1.10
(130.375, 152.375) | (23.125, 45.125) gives 0.92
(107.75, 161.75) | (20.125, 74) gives 0.91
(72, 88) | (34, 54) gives 0.70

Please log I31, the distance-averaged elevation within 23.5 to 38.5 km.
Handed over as 66.4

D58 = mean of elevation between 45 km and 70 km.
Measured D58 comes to 58.1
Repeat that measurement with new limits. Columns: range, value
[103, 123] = 53.7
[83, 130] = 53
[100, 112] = 62.2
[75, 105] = 53.8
